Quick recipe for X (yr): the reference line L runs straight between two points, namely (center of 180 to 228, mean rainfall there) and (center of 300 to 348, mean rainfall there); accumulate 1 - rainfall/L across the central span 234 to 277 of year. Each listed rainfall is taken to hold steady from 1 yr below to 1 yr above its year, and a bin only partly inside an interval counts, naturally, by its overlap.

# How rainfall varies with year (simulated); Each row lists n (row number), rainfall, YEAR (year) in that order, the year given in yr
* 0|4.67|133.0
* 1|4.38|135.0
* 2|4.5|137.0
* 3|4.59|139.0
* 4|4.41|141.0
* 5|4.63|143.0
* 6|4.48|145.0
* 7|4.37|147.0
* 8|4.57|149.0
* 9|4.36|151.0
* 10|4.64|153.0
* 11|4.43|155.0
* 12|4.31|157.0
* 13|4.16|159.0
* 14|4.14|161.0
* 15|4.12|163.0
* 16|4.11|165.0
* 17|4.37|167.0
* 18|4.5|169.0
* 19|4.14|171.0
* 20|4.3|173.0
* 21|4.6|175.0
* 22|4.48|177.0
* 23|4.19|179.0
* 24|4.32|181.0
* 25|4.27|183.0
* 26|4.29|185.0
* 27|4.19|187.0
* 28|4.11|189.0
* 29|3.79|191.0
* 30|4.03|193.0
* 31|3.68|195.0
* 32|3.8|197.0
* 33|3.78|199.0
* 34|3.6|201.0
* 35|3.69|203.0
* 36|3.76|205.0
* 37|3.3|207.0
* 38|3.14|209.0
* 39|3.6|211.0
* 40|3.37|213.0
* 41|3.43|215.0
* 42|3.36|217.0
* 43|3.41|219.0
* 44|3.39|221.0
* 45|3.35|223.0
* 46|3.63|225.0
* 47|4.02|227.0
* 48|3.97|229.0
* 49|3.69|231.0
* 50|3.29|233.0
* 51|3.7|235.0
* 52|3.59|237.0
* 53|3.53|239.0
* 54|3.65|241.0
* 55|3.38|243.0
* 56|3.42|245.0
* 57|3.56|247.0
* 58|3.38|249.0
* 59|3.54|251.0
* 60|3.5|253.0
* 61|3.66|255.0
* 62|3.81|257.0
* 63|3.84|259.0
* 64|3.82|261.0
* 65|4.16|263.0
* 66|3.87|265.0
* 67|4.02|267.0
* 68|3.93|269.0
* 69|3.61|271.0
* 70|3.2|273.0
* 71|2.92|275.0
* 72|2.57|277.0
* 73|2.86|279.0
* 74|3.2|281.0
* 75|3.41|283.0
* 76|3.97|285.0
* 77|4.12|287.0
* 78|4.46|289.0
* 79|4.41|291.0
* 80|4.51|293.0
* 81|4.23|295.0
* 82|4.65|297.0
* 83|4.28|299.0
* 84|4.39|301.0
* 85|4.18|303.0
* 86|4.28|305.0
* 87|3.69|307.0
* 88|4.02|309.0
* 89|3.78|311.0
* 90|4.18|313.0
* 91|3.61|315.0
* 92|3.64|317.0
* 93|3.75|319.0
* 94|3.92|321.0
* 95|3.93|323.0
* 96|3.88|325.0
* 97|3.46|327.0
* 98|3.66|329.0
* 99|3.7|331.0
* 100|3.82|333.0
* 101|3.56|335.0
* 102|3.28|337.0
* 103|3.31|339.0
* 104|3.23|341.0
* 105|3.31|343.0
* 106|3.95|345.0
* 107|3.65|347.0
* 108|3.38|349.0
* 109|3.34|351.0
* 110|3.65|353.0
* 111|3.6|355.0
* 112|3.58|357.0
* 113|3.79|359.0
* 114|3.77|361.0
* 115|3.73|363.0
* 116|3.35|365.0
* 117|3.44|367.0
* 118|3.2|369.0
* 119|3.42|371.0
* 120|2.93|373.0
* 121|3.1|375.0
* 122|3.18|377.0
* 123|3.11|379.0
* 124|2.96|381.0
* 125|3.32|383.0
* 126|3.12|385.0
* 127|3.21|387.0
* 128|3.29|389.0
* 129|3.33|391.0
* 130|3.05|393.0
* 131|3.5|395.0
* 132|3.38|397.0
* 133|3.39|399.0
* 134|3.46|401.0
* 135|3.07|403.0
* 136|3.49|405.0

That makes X 1.6 yr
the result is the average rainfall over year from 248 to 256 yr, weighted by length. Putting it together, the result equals 3.52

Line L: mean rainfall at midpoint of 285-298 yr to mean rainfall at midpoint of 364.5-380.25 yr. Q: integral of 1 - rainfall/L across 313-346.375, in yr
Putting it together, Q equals 1.53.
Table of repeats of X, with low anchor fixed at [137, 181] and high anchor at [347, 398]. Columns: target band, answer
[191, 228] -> 5.0 yr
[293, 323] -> -3.2 yr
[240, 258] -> 1.8 yr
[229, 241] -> 1.2 yr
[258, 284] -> 2.4 yr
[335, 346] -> 0.2 yr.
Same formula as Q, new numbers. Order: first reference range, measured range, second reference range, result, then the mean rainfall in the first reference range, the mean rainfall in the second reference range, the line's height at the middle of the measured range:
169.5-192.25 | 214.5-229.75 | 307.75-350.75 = 1.92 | 4.25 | 3.66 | 4.08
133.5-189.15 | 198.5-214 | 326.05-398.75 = 2.34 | 4.36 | 3.41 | 4.15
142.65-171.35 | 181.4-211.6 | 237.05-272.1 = 2.00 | 4.35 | 3.68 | 4.08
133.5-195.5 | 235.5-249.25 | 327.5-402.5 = 1.55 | 4.31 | 3.4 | 3.96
